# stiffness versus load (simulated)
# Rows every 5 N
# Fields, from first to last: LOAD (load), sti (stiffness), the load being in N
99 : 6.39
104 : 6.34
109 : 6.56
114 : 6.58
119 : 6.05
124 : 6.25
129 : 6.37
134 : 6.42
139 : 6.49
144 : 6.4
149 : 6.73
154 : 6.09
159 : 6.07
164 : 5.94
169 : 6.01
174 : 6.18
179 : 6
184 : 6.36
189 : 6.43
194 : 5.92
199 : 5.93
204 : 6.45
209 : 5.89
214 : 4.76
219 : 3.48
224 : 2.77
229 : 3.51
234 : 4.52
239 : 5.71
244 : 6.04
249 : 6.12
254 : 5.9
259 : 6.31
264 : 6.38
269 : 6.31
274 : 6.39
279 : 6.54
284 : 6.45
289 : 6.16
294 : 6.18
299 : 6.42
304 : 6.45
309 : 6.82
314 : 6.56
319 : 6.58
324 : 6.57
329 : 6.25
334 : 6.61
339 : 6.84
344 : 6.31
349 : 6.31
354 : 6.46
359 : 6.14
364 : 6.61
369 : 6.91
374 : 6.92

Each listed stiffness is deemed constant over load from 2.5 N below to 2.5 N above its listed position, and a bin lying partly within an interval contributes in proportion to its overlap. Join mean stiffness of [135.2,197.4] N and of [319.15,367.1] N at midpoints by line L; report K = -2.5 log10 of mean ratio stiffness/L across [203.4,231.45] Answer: 0.401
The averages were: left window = 6.22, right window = 6.47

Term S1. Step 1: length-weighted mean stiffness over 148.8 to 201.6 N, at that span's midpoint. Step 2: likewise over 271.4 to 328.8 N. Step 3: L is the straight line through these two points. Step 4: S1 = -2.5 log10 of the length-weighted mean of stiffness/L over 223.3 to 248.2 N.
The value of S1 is 0.31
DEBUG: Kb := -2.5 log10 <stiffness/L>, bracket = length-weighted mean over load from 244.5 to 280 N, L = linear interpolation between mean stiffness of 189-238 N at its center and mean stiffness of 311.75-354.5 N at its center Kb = -0.13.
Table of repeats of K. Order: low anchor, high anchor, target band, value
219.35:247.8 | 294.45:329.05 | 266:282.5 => -0.156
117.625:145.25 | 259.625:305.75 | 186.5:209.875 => 0.036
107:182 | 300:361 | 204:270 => 0.217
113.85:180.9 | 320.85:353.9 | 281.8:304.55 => 0.018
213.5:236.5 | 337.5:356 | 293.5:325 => -0.164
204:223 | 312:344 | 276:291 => -0.094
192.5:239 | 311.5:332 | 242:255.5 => -0.130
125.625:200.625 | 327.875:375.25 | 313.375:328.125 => -0.009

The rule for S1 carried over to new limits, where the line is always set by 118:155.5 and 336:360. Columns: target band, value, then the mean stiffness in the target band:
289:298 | 0.03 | 6.21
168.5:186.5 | 0.04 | 6.15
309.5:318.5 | -0.03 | 6.62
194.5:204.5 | 0.05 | 6.08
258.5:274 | 0.01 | 6.35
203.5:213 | 0.09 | 5.89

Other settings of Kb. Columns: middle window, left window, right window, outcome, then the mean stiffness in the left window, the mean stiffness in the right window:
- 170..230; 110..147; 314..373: 0.19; 6.38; 6.52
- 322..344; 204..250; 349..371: -0.07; 4.8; 6.5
